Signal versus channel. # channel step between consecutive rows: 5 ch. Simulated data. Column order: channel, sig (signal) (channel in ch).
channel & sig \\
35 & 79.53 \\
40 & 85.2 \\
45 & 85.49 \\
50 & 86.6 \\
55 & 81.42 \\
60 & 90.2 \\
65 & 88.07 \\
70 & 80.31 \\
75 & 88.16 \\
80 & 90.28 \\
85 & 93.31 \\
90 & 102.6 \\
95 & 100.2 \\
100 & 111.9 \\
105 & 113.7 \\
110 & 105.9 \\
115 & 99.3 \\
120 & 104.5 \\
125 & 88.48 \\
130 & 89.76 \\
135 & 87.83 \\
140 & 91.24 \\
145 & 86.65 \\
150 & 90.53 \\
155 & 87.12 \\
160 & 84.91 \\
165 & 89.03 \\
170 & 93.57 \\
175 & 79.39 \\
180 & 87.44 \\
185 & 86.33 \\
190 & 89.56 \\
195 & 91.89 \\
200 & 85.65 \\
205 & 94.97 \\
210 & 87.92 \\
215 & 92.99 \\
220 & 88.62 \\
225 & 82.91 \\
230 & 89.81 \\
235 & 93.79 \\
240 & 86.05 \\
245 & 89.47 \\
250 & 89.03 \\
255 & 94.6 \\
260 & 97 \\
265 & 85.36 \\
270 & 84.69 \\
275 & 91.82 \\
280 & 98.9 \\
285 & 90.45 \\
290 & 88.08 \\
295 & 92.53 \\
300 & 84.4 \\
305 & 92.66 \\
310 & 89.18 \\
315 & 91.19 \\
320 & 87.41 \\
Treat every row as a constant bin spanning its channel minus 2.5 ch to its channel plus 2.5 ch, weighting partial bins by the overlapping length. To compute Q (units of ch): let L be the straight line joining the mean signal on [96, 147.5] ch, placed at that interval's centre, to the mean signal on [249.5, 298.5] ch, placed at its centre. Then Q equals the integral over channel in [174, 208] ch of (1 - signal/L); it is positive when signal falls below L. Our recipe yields 2.4 ch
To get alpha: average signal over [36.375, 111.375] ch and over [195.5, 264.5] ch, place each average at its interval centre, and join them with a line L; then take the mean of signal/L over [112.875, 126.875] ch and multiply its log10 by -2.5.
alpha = -0.06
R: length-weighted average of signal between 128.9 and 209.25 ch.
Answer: 88.5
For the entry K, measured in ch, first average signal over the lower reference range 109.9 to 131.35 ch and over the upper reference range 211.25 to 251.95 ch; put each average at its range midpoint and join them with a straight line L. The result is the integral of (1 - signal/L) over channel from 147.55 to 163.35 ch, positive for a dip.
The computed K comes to 1.2 ch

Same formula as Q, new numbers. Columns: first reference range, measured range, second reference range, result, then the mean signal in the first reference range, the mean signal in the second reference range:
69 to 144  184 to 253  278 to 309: 2.9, 96.6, 90.9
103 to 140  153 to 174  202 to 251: 1.4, 97.8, 89.5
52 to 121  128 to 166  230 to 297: 2.4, 96.2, 90.9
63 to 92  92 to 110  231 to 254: -3.6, 90.3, 89.9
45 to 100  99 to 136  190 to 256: -3.9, 90.9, 89.7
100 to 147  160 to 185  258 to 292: 2.2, 97.3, 90.9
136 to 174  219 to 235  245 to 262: 0.6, 88.6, 92.8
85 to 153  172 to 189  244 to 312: 1.8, 97.6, 90.6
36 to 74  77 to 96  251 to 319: -2.2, 85.2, 90.7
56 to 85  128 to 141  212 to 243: -0.2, 87.6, 89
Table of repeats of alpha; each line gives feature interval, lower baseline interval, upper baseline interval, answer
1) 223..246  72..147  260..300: 0.04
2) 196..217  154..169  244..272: -0.02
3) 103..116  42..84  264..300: -0.22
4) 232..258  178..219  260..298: -0.01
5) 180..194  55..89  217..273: 0.01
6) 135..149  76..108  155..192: 0.04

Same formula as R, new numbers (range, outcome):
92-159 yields 96.5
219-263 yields 90.1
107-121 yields 103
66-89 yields 89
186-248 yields 89.4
